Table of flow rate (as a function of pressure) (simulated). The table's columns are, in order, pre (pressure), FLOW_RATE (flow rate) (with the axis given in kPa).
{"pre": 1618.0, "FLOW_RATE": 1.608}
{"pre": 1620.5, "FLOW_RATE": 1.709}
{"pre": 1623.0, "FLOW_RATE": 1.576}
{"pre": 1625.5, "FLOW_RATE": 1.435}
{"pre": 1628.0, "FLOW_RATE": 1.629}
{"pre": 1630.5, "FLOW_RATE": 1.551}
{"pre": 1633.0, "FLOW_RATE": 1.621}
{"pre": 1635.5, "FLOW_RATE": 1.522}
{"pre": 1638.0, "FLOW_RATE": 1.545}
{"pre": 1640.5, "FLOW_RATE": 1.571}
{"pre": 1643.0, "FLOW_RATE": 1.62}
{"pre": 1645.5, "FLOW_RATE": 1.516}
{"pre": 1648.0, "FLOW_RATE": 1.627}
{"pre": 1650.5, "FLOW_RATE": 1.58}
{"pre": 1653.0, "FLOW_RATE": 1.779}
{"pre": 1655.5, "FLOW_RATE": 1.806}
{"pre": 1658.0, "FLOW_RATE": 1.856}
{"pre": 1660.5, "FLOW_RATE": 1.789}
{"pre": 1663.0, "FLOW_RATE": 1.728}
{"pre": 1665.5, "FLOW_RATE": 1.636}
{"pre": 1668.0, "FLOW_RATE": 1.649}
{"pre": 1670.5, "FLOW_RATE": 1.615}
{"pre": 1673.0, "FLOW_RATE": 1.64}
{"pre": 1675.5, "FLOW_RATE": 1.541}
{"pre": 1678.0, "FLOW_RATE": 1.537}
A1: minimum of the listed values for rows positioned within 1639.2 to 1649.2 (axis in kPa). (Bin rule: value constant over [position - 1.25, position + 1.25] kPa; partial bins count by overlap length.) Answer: 1.516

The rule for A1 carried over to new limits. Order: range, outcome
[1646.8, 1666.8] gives 1.58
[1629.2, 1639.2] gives 1.522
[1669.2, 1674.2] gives 1.615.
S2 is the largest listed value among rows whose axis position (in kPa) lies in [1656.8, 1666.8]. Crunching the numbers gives 1.856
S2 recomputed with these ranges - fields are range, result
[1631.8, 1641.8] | 1.621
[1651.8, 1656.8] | 1.806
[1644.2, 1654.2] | 1.779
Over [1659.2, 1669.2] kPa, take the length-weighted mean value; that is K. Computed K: 1.7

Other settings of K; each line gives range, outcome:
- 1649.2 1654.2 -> 1.68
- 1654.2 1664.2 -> 1.8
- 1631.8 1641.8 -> 1.56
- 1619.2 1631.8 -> 1.58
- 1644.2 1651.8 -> 1.58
